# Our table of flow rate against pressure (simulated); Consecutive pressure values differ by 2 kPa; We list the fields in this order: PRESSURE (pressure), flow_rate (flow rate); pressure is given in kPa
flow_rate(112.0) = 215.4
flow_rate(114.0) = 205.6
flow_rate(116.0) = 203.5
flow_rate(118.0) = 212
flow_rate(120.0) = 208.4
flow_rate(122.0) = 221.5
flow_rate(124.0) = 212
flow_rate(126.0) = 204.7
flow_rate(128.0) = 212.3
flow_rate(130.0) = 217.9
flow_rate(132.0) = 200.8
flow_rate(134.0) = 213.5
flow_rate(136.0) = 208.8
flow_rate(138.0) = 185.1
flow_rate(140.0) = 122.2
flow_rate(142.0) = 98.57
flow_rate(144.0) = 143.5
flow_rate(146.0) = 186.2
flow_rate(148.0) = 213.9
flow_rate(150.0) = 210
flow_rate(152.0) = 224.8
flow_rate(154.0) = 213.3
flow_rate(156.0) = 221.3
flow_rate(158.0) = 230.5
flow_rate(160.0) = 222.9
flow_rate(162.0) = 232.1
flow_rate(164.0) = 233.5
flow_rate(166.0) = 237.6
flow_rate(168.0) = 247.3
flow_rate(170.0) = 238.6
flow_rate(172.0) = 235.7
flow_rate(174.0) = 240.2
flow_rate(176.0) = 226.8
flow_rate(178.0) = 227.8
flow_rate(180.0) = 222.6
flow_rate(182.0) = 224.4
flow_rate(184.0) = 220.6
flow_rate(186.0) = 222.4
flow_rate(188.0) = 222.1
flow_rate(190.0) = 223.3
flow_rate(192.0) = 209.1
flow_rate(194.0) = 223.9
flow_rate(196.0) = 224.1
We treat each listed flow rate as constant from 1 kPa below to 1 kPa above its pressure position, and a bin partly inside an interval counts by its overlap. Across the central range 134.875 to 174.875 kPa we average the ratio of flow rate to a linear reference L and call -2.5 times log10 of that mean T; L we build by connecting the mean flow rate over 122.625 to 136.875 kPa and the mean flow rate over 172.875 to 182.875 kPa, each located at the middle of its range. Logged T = 0.07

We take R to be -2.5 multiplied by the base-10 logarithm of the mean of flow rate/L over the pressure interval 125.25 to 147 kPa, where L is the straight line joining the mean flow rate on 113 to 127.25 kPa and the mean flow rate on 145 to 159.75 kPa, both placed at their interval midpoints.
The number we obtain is 0.17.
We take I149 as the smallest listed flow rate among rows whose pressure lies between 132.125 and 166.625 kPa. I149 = 98.57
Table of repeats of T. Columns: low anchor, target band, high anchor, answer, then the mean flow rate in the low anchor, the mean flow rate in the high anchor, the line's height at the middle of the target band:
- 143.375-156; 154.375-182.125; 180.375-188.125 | -0.09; 202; 222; 213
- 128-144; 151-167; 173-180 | -0.10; 178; 230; 208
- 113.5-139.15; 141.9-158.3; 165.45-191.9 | 0.11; 208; 229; 217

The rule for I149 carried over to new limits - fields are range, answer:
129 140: 122.2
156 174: 221.3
